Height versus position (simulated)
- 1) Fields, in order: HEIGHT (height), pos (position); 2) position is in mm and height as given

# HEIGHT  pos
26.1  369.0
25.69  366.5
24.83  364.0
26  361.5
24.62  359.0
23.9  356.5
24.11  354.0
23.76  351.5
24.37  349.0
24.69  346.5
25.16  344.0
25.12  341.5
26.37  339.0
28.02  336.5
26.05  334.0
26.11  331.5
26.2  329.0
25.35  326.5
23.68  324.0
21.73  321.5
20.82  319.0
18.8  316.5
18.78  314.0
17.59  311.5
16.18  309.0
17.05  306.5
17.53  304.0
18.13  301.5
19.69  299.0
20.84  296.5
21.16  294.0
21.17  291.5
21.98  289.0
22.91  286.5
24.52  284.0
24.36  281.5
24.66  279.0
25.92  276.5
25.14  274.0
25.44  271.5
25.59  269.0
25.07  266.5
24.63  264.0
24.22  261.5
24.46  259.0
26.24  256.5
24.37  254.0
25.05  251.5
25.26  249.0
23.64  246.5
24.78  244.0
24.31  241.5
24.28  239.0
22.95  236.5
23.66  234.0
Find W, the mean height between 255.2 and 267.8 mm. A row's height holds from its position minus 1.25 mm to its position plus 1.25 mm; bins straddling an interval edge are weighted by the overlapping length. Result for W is 24.9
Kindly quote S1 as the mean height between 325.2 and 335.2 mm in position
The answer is 25.9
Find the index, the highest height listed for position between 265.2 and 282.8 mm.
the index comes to 25.92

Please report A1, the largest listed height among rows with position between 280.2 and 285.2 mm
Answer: 24.52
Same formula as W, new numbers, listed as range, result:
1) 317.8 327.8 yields 22.9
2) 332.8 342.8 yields 26.4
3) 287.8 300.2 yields 21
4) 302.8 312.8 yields 17.1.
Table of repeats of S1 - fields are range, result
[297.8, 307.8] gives 18.1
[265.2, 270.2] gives 25.3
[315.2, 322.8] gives 20.5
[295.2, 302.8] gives 19.6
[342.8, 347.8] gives 24.9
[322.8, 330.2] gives 25.1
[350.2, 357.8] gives 23.9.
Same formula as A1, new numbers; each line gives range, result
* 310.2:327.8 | 25.35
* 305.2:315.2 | 18.78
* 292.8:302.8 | 21.16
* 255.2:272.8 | 26.24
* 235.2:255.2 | 25.26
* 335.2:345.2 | 28.02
